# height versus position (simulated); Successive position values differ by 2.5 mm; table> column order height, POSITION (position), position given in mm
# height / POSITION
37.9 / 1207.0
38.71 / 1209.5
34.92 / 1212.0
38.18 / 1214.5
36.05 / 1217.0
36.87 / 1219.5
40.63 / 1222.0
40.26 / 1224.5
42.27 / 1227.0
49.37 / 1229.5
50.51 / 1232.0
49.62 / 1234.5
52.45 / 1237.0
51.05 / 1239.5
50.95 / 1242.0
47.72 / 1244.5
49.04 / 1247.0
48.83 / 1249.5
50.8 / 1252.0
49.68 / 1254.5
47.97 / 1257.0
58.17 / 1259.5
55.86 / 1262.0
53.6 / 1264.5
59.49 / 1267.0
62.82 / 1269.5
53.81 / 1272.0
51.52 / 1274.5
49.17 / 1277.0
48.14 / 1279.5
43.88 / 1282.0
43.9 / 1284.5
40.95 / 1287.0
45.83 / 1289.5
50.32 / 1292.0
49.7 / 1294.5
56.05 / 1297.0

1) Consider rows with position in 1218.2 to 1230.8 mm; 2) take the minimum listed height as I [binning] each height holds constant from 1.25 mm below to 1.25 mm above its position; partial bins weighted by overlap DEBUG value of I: 36.87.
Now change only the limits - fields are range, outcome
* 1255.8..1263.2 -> 47.97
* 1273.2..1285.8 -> 43.88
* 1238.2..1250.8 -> 47.72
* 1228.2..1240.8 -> 49.37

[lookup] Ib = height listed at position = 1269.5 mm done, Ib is 62.82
